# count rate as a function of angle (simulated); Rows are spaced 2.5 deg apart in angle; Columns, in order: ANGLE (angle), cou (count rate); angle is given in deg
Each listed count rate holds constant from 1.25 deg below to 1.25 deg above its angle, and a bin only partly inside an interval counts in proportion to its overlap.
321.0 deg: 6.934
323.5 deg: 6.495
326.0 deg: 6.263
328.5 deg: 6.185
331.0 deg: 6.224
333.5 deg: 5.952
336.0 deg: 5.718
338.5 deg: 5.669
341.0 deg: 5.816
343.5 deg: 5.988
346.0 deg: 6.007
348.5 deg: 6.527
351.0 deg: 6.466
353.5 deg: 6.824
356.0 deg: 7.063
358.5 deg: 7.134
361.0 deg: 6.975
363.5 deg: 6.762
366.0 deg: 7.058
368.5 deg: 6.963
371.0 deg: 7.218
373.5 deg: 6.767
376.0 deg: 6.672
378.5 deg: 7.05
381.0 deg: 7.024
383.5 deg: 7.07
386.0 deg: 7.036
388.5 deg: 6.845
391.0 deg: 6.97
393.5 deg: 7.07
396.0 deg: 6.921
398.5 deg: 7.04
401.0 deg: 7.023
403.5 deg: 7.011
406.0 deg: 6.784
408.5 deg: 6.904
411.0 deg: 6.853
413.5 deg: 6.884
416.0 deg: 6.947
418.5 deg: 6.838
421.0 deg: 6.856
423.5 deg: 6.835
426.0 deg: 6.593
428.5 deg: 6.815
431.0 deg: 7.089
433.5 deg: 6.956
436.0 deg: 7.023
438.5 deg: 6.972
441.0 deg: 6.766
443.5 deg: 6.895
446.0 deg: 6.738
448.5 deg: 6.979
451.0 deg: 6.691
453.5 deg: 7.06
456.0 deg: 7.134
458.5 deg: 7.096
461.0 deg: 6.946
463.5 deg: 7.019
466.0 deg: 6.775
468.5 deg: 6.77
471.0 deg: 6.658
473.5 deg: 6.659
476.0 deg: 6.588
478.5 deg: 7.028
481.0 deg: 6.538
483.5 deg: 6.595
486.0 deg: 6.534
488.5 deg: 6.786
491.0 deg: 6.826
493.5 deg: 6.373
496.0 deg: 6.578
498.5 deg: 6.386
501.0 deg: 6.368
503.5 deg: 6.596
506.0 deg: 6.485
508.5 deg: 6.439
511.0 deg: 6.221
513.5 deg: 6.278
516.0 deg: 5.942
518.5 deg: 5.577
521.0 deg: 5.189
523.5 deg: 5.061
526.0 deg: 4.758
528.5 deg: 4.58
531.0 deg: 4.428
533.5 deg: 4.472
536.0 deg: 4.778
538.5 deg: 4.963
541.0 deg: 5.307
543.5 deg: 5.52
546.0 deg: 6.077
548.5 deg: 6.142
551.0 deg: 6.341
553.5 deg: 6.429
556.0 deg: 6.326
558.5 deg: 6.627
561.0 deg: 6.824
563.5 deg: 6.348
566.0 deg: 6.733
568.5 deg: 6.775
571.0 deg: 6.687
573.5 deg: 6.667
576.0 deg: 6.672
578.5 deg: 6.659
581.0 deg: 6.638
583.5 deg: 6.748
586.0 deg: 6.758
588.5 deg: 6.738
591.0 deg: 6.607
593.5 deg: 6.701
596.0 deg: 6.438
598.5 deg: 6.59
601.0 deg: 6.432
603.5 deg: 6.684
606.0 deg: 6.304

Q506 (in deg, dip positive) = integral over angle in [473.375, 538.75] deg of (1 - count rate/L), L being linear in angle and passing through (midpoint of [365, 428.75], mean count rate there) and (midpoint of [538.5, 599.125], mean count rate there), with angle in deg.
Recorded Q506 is 6.5 deg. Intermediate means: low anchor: 6.93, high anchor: 6.44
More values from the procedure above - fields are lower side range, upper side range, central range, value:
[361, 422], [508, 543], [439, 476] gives -4.5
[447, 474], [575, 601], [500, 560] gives 9.3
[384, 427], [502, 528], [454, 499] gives -3.9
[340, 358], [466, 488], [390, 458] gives -3.5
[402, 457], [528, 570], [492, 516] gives -0.6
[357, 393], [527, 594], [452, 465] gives -0.9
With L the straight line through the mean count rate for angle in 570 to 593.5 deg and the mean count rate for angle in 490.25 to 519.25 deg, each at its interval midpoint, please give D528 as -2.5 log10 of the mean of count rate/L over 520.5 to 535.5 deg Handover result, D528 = 0.337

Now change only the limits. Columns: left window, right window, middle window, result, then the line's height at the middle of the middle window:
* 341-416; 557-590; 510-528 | 0.21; 6.73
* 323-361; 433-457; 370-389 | -0.07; 6.53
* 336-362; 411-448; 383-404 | -0.05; 6.66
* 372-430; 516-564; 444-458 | -0.08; 6.42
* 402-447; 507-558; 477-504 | -0.09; 6.07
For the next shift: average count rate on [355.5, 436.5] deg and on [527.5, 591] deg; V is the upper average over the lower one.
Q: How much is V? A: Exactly 0.88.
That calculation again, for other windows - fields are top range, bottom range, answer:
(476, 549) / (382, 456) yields 0.85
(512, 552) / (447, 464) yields 0.76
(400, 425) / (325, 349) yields 1.14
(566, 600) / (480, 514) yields 1.03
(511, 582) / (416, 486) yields 0.86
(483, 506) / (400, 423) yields 0.95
